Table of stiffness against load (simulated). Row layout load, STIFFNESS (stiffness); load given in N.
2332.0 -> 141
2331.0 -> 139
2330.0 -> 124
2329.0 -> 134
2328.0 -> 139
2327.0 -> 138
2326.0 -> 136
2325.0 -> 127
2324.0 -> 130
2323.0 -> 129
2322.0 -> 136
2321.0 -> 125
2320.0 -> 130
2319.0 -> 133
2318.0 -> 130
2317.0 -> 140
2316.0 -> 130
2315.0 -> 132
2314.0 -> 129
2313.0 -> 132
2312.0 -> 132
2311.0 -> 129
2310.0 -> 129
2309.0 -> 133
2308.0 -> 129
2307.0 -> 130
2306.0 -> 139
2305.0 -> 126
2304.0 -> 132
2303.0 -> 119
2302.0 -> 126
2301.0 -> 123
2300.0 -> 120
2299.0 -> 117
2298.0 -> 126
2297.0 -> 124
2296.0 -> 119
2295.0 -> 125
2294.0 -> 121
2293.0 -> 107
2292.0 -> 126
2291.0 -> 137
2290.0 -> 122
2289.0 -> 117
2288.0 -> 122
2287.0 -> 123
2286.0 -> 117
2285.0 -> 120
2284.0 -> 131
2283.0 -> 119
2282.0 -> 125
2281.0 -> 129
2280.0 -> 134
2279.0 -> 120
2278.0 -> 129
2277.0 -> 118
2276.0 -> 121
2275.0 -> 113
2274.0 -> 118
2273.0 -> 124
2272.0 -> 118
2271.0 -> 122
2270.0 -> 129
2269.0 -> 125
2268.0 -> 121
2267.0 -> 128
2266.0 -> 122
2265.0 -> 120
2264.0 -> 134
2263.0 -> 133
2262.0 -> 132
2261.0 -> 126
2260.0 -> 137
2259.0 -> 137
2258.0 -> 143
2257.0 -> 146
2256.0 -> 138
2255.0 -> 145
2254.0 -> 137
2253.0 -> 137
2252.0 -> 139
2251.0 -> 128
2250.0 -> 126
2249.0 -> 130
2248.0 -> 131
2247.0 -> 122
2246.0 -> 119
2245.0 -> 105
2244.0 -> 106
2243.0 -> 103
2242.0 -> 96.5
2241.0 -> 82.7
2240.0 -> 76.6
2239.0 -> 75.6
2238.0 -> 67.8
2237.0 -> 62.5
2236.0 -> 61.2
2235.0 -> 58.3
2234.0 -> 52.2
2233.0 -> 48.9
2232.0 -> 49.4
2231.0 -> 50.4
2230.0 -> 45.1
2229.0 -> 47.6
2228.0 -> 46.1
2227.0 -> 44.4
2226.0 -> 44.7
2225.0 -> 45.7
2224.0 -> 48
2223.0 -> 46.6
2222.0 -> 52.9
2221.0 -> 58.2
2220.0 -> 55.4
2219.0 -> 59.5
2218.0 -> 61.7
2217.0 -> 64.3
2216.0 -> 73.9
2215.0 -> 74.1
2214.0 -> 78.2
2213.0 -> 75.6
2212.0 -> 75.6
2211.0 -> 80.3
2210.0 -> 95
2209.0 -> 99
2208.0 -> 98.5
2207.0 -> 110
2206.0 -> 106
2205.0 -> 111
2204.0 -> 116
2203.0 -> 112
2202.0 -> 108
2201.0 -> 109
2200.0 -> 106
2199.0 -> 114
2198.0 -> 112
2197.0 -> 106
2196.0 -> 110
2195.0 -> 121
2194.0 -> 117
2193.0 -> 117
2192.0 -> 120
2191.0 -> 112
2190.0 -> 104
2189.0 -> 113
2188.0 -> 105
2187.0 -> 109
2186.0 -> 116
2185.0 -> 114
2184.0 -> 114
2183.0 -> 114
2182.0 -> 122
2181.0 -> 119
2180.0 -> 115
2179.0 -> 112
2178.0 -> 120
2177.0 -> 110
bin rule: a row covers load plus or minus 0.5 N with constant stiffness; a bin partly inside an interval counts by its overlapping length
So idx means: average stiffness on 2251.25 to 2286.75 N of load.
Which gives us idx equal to 128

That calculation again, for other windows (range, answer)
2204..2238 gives 66.8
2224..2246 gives 66.1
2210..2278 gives 95.7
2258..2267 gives 131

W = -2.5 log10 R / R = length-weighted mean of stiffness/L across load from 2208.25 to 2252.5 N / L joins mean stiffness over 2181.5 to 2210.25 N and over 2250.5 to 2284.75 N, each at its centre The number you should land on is 0.49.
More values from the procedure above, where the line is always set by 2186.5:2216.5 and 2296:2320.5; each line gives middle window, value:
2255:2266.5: -0.15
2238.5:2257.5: -0.04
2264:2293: -0.02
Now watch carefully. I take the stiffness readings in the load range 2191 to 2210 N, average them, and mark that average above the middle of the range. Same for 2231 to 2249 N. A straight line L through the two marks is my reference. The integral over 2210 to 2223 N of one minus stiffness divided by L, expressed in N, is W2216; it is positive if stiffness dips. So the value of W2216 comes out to 4.2 N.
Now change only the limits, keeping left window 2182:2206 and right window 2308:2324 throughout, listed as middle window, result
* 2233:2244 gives 4.2 N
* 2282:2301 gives 0.8 N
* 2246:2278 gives -1.6 N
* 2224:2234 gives 6.0 N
